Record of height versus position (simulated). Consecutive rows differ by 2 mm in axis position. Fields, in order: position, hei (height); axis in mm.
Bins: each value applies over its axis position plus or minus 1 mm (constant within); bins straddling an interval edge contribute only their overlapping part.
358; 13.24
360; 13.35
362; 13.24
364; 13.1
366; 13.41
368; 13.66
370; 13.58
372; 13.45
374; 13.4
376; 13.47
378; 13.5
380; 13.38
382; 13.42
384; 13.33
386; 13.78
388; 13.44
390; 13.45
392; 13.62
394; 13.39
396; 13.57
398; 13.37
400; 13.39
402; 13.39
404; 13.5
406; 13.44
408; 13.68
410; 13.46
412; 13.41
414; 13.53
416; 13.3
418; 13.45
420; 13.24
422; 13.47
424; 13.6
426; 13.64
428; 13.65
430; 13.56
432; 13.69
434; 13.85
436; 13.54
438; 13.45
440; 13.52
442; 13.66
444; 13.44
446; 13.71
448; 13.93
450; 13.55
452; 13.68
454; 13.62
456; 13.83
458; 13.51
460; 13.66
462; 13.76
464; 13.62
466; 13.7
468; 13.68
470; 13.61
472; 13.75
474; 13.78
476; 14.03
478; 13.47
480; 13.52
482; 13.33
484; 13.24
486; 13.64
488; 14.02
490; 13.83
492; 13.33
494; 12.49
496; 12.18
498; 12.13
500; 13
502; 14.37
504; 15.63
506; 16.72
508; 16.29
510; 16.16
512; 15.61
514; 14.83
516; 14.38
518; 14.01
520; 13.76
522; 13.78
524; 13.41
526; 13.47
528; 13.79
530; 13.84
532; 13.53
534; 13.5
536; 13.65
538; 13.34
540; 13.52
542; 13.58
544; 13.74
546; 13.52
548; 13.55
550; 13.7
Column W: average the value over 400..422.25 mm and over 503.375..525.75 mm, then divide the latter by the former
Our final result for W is 1.11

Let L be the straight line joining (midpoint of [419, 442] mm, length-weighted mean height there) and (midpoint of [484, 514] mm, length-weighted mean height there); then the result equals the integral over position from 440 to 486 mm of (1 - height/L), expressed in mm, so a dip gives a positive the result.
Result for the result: 0.81 mm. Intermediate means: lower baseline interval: 13.6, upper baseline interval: 14.2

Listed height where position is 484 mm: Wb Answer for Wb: 13.24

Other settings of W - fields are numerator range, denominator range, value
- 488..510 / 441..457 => 1.03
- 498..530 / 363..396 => 1.08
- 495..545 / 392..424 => 1.05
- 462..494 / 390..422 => 1.01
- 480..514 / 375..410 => 1.05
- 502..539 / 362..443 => 1.07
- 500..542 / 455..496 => 1.06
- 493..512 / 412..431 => 1.07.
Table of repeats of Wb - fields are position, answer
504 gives 15.63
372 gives 13.45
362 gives 13.24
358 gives 13.24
